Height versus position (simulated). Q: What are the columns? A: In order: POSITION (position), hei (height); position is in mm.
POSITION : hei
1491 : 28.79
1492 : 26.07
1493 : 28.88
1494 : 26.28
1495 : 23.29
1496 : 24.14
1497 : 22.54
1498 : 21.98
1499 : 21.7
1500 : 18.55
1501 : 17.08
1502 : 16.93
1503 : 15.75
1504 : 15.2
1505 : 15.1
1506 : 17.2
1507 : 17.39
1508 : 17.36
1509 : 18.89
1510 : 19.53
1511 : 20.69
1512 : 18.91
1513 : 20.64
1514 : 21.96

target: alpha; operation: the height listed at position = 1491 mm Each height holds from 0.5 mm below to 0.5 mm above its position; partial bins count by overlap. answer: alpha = 28.79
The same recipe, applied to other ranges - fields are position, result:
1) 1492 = 26.07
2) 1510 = 19.53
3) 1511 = 20.69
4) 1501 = 17.08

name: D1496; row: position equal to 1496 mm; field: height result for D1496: 24.14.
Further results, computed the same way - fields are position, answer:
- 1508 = 17.36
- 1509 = 18.89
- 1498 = 21.98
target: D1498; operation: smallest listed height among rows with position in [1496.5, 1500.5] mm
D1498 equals 18.55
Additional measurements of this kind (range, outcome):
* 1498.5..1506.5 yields 15.1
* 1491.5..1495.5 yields 23.29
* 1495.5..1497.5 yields 22.54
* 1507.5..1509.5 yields 17.36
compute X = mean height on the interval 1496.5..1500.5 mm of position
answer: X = 21.2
